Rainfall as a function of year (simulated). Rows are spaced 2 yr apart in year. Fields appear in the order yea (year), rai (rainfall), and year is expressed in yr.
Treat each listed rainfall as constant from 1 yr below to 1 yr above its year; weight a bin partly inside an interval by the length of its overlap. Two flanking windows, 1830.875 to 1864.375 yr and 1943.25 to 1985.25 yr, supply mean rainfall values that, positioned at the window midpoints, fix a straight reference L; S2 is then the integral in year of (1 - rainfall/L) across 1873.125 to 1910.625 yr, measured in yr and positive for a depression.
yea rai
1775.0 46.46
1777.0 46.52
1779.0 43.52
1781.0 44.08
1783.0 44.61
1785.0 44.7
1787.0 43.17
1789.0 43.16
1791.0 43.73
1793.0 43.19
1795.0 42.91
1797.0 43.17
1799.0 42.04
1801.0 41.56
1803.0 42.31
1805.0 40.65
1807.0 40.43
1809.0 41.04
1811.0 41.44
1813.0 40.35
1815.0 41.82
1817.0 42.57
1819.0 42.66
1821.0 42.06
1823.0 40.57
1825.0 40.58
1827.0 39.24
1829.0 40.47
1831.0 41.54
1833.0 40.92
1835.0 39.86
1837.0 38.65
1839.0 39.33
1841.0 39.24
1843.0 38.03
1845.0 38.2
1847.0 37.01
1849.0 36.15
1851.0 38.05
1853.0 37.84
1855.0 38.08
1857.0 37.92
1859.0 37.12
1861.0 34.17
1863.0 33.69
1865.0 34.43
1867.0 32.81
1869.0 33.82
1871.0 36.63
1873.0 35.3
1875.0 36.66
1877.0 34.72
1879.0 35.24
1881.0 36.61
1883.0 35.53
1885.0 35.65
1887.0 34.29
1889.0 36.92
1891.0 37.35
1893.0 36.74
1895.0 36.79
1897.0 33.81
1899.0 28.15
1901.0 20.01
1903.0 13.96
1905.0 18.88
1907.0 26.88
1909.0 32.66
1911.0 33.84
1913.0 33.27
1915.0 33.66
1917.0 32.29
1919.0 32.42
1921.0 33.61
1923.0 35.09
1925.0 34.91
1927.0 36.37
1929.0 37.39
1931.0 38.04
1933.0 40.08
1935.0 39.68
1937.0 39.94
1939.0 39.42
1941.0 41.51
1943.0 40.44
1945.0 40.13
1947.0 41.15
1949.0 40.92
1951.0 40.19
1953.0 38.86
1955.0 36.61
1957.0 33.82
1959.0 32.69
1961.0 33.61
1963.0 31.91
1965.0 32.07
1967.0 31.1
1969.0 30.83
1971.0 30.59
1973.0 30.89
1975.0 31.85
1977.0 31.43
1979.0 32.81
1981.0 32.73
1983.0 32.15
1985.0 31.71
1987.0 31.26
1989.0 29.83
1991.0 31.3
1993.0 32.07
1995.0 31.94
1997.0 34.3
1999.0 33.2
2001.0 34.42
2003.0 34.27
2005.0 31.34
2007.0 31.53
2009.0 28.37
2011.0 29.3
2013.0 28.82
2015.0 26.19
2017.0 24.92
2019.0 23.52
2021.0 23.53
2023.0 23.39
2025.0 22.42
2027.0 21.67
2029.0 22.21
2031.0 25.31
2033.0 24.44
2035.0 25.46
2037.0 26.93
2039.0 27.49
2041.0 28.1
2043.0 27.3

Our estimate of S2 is 4.9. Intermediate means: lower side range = 37.9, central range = 31.8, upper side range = 34.3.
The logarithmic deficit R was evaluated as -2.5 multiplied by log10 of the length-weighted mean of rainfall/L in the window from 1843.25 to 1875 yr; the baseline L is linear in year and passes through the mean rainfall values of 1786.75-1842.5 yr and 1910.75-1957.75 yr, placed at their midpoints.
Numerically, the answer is 0.11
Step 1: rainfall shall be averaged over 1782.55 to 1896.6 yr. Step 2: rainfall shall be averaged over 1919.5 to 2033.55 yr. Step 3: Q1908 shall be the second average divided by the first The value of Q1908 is 0.84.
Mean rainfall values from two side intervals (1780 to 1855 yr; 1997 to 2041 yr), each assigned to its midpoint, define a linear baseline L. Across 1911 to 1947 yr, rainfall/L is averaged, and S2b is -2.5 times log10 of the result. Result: -0.11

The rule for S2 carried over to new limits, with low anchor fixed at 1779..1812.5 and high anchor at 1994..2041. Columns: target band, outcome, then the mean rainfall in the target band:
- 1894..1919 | 4.5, 28.8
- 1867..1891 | 0.9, 35.5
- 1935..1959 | -5.0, 39.1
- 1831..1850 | 0.4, 38.8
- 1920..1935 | -1.3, 36.7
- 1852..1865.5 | 0.7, 36.2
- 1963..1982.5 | -0.6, 31.6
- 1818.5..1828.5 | 0.0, 40.9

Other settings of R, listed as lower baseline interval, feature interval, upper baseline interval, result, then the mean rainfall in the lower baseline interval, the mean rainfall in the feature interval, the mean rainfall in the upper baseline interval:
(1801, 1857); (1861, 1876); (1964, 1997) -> 0.09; 40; 34.7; 31.6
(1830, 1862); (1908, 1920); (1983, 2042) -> 0.04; 38.3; 33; 28.3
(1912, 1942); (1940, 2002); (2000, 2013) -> -0.01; 36.5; 34.1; 31.3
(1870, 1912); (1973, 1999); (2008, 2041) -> -0.17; 32.2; 32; 25.3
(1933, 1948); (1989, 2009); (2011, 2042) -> -0.08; 40.3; 32.3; 25.1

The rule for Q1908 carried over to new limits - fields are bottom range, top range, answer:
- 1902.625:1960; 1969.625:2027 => 0.84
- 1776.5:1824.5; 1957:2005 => 0.76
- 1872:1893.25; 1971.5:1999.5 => 0.89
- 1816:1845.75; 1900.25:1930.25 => 0.76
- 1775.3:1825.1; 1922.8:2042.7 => 0.75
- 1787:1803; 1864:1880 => 0.82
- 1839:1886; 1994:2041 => 0.76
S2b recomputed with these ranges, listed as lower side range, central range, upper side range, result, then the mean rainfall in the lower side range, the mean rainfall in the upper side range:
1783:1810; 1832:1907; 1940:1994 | 0.128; 42.5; 34.2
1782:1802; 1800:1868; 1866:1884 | 0.002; 43.2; 35.3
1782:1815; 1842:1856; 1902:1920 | -0.041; 42.4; 28.7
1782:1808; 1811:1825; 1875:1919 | -0.034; 42.7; 31.9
